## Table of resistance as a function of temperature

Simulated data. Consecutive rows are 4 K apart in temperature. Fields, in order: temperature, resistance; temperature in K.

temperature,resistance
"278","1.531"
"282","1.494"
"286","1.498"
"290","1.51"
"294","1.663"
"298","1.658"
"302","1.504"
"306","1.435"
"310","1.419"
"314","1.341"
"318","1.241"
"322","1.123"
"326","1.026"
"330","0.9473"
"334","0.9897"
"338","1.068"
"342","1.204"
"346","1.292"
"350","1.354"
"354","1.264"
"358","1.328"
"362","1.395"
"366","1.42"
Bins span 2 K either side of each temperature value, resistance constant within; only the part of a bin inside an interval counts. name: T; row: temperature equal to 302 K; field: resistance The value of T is 1.504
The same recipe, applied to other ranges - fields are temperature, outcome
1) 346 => 1.292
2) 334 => 0.9897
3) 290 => 1.51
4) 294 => 1.663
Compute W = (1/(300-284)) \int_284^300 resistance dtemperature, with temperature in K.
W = 1.58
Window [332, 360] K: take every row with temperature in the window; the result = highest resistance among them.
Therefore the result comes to 1.354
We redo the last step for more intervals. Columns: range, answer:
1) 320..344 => 1.204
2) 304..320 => 1.435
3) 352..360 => 1.328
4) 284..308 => 1.663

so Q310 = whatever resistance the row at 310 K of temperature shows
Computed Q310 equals 1.419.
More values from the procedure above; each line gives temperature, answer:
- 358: 1.328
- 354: 1.264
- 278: 1.531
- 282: 1.494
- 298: 1.658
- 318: 1.241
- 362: 1.395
